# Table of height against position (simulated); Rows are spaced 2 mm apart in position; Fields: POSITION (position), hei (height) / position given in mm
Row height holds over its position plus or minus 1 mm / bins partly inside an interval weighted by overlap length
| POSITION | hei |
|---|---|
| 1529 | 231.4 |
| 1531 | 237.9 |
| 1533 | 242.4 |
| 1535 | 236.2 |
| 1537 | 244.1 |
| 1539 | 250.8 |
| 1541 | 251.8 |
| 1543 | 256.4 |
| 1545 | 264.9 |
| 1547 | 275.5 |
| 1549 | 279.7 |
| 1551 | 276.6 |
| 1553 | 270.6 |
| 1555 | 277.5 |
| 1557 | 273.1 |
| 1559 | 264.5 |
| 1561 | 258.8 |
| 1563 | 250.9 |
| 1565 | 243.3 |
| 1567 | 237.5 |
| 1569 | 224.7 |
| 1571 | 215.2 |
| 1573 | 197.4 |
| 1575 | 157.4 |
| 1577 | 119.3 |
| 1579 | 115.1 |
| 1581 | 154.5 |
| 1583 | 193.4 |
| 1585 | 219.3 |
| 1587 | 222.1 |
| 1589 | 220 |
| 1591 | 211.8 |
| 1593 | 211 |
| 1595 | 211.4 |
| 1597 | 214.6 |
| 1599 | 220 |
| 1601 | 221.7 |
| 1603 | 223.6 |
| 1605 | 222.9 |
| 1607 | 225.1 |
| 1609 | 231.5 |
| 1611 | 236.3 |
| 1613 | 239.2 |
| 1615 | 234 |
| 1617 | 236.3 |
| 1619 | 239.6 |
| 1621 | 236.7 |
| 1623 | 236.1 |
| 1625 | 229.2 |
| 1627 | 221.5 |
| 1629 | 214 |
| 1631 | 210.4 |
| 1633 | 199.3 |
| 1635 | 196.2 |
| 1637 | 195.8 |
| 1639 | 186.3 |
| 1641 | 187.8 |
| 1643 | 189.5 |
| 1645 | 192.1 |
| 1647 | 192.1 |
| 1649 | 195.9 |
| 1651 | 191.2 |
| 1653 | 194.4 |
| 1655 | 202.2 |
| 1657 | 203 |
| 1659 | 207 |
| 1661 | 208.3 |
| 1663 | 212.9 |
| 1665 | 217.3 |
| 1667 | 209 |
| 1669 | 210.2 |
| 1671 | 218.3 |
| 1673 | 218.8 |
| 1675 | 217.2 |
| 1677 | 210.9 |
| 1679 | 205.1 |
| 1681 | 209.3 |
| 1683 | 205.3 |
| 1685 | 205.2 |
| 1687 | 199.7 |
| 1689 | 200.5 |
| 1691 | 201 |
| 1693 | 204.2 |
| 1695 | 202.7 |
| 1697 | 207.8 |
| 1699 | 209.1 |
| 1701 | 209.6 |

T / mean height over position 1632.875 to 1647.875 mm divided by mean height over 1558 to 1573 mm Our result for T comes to 0.8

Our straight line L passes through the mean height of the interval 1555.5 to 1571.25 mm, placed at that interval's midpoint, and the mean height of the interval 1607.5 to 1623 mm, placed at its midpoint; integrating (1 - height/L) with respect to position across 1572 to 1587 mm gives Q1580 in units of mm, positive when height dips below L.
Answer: 4.6 mm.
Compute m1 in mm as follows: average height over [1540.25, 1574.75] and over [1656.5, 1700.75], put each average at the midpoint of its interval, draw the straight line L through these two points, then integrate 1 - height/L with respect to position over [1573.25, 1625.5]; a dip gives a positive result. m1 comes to 5.7 mm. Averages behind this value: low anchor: 252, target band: 210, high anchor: 208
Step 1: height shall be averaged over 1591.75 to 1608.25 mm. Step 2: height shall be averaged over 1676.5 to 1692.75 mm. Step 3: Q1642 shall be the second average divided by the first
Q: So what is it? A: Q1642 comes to 0.93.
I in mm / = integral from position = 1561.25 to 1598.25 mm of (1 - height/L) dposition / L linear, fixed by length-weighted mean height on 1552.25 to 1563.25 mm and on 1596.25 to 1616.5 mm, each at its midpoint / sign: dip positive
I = 6.9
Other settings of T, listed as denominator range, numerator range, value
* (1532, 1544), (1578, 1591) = 0.77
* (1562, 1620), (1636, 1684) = 0.96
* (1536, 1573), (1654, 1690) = 0.82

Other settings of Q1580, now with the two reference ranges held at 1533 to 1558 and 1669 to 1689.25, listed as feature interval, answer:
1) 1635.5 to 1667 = 3.1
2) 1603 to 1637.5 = 1.3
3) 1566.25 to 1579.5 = 3.7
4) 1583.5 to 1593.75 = 1.2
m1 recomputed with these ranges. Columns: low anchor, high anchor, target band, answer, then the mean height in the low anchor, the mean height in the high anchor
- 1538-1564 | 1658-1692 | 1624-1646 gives 2.5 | 265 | 209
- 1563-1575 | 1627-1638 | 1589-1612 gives -0.9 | 220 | 205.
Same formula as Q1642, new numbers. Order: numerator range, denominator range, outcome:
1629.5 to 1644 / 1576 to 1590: 1.10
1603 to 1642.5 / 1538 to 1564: 0.83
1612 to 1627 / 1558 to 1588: 1.15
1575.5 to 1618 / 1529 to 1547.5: 0.83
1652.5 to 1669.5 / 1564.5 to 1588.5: 1.09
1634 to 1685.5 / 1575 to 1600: 1.06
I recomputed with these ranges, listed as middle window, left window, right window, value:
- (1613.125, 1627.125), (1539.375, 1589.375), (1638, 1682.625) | -1.3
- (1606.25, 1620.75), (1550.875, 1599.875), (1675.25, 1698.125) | -1.5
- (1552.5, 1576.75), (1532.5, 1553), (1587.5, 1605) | 0.8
